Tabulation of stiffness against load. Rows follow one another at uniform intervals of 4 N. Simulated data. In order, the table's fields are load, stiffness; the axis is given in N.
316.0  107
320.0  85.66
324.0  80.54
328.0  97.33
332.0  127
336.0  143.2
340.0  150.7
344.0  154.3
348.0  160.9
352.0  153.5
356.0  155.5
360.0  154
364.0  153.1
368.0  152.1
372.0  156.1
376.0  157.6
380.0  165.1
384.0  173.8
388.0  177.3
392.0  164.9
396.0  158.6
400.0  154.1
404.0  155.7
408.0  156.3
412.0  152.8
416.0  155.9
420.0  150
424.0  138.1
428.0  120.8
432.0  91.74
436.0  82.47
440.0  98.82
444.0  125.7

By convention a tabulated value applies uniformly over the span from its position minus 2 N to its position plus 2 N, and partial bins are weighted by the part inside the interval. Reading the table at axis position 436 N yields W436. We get 82.47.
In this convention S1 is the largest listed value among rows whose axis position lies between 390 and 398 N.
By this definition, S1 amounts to 164.9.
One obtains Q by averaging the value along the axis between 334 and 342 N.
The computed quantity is 147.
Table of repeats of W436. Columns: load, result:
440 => 98.82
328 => 97.33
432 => 91.74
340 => 150.7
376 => 157.6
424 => 138.1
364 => 153.1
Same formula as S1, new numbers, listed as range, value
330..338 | 143.2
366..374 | 156.1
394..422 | 158.6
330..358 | 160.9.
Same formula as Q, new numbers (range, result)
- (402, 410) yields 156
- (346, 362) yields 156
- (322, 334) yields 102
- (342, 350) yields 158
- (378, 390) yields 172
